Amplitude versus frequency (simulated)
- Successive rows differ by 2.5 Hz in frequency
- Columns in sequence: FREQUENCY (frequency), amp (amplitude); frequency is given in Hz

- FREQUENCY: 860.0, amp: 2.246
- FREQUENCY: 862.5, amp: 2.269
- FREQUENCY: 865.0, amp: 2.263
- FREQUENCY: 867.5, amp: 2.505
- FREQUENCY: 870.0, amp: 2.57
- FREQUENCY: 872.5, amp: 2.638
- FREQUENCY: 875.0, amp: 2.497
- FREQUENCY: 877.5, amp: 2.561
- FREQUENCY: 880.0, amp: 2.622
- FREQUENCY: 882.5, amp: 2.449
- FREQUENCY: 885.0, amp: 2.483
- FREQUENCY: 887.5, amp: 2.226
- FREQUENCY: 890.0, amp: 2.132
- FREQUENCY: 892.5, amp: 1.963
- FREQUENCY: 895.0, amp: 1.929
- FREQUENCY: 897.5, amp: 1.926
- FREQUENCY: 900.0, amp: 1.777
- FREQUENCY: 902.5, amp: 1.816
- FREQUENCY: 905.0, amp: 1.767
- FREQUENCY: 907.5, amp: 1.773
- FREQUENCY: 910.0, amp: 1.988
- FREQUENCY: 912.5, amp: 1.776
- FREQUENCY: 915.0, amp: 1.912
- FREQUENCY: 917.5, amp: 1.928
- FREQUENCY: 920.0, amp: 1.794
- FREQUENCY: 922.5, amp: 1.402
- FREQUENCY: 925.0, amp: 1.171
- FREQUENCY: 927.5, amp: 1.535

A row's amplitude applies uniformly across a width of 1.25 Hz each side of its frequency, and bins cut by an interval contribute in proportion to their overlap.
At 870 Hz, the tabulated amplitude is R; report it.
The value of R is 2.57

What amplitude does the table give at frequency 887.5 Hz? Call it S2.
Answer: 2.226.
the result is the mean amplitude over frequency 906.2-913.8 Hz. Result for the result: 1.85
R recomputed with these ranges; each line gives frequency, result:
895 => 1.929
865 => 2.263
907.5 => 1.773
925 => 1.171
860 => 2.246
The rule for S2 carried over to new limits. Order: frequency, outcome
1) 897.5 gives 1.926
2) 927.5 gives 1.535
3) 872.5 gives 2.638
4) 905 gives 1.767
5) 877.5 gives 2.561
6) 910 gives 1.988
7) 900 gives 1.777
